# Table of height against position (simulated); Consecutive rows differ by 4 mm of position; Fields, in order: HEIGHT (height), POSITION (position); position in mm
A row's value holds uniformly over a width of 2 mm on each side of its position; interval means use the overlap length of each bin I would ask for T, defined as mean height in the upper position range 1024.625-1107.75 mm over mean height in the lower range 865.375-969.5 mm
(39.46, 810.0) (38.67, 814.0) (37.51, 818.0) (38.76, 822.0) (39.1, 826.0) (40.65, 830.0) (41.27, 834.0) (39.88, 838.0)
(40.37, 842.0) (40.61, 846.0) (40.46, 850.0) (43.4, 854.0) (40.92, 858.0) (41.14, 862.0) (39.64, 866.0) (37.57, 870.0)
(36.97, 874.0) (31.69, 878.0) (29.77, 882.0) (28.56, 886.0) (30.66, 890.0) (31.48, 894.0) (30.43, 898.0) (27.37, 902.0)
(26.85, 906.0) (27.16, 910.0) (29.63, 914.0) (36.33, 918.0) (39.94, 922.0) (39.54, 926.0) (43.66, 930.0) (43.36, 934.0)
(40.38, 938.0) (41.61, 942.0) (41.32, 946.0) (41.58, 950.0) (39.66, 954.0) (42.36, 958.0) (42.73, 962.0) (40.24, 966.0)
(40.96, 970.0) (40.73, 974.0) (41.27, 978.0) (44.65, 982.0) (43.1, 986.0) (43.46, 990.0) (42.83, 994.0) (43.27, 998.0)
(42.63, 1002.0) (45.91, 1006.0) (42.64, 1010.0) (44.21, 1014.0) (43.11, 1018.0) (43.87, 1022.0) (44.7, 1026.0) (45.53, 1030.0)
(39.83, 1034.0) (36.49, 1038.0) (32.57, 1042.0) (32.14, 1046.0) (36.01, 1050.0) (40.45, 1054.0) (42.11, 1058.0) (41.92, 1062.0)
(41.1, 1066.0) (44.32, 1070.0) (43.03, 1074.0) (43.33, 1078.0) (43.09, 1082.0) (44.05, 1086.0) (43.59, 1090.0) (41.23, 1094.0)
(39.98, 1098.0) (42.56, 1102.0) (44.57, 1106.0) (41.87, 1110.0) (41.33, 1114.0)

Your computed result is 1.13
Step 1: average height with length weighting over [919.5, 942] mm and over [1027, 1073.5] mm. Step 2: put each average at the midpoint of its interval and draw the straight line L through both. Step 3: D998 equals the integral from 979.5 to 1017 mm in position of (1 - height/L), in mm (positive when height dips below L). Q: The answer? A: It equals -3.1 mm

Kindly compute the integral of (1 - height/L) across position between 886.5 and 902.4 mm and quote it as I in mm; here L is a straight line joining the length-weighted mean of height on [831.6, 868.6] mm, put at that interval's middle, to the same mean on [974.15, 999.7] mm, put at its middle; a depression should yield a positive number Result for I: 4.36 mm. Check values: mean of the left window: 40.8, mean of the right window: 42.9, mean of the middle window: 30.1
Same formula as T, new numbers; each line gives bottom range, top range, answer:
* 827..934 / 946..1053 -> 1.14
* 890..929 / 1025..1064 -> 1.21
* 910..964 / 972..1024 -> 1.09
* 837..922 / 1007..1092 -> 1.19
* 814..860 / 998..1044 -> 1.05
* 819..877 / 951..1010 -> 1.06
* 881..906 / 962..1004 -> 1.44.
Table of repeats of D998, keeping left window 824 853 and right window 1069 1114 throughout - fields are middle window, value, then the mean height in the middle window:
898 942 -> 6.1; 35.5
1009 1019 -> -0.3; 43.4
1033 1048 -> 2.6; 35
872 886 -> 3.0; 32.2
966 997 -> -0.4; 42.3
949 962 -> 0.0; 41.4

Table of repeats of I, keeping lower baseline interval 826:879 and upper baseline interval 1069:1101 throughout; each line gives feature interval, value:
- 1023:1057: 2.8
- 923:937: -0.4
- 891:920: 7.5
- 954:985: -0.4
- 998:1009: -0.6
